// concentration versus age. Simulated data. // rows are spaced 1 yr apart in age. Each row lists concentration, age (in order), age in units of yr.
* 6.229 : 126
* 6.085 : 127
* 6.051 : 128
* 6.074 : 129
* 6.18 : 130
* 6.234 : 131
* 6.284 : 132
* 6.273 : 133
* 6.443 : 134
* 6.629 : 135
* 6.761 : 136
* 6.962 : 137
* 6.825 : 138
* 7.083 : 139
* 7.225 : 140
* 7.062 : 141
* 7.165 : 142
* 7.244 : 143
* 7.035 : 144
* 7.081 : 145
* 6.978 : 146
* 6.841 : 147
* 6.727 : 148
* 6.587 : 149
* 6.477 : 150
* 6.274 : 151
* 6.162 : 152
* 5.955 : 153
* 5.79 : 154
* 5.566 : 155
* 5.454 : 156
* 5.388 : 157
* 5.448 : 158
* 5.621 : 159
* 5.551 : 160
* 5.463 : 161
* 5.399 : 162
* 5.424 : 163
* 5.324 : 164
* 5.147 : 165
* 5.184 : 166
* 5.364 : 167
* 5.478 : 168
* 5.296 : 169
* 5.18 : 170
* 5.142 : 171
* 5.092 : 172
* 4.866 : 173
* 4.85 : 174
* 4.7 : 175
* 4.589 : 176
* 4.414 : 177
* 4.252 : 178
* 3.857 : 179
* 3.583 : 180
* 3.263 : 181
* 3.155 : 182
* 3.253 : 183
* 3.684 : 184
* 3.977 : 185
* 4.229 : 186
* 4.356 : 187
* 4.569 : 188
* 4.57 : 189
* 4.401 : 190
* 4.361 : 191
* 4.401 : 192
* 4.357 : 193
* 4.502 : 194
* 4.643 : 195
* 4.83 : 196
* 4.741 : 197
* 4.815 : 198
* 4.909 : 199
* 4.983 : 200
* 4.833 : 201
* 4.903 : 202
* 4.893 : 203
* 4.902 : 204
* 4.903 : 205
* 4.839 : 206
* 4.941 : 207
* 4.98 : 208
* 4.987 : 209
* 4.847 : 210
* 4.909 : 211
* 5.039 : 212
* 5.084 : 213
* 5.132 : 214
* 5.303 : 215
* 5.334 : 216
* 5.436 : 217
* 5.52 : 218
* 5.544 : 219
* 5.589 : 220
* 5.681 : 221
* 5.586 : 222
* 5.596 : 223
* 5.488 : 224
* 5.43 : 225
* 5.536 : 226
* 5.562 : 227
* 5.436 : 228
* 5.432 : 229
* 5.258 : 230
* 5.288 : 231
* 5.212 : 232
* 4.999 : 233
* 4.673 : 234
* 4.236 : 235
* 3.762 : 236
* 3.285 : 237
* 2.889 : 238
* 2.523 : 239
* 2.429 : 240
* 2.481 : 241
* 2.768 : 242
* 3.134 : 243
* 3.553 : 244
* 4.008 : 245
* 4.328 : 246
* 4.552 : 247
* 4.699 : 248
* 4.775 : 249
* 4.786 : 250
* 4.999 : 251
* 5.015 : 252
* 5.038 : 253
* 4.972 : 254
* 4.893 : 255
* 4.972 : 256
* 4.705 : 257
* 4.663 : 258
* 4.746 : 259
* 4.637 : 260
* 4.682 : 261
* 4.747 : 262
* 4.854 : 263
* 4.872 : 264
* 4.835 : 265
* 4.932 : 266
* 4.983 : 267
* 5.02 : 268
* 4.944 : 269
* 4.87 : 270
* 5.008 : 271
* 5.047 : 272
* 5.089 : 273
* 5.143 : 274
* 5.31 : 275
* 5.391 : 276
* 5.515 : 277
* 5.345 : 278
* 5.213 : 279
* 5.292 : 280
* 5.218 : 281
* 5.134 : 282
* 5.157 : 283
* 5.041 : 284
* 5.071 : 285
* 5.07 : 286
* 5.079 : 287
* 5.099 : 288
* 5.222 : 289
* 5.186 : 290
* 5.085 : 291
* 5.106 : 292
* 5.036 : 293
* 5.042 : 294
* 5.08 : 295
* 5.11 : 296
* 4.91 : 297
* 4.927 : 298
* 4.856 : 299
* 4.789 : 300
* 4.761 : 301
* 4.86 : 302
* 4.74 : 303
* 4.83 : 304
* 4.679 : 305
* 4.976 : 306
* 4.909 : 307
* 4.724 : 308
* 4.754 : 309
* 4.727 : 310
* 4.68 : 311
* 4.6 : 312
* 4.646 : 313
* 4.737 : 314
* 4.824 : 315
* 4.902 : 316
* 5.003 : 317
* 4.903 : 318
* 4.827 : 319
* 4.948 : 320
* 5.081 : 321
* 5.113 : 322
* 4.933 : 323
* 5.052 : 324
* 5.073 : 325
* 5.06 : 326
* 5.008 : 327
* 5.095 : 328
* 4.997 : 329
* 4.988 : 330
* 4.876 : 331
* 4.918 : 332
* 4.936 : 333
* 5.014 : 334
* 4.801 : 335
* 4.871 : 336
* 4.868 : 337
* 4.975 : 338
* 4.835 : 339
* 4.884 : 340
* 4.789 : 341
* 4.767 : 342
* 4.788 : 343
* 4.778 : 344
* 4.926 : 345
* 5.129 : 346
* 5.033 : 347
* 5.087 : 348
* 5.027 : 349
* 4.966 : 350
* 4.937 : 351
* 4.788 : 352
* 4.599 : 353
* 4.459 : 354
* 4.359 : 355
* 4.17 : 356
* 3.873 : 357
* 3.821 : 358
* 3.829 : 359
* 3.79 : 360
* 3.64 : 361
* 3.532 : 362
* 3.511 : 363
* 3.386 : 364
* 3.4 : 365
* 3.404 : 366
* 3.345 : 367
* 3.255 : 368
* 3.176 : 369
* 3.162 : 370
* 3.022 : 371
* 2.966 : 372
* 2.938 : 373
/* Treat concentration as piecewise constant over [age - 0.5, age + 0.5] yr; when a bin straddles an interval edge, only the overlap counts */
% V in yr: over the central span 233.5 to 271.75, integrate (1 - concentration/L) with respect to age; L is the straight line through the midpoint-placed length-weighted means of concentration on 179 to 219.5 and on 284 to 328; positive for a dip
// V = 3.5 yr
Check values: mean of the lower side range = 4.64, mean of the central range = 4.35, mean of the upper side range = 4.93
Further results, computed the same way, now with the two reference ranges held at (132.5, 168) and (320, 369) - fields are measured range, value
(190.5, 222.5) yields 4.11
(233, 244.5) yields 4.50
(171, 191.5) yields 5.95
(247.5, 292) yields 1.50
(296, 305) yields 0.15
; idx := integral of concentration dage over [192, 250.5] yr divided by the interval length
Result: 4.71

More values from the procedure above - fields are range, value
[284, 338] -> 4.93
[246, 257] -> 4.84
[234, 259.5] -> 4.1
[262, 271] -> 4.91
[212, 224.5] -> 5.42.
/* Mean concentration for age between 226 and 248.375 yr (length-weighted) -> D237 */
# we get 4.14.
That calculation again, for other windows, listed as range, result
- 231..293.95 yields 4.67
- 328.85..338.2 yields 4.92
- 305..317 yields 4.78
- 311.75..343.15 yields 4.91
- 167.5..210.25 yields 4.56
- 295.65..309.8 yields 4.84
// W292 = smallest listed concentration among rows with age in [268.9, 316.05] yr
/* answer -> 4.6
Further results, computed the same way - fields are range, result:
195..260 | 2.429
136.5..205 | 3.155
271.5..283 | 5.047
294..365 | 3.386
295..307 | 4.679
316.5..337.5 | 4.801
